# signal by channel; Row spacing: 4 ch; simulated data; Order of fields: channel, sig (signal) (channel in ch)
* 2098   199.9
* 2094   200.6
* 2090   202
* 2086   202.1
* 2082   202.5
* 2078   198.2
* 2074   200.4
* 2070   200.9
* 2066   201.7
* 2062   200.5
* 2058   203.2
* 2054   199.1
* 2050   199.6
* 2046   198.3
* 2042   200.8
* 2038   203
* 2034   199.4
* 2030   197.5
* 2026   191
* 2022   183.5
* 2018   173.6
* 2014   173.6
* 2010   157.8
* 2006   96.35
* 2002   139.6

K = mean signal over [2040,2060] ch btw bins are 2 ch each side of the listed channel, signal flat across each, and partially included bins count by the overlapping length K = 200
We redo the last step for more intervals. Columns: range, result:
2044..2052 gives 199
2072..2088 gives 201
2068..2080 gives 200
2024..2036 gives 196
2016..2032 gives 186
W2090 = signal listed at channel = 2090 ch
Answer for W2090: 202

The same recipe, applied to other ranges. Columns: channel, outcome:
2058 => 203.2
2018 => 173.6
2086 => 202.1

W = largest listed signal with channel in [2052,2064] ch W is 203.2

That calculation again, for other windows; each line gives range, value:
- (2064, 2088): 202.5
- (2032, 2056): 203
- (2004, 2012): 157.8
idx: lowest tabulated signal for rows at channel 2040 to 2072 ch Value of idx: 198.3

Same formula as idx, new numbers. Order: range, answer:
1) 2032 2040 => 199.4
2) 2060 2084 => 198.2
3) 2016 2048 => 173.6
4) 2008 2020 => 157.8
